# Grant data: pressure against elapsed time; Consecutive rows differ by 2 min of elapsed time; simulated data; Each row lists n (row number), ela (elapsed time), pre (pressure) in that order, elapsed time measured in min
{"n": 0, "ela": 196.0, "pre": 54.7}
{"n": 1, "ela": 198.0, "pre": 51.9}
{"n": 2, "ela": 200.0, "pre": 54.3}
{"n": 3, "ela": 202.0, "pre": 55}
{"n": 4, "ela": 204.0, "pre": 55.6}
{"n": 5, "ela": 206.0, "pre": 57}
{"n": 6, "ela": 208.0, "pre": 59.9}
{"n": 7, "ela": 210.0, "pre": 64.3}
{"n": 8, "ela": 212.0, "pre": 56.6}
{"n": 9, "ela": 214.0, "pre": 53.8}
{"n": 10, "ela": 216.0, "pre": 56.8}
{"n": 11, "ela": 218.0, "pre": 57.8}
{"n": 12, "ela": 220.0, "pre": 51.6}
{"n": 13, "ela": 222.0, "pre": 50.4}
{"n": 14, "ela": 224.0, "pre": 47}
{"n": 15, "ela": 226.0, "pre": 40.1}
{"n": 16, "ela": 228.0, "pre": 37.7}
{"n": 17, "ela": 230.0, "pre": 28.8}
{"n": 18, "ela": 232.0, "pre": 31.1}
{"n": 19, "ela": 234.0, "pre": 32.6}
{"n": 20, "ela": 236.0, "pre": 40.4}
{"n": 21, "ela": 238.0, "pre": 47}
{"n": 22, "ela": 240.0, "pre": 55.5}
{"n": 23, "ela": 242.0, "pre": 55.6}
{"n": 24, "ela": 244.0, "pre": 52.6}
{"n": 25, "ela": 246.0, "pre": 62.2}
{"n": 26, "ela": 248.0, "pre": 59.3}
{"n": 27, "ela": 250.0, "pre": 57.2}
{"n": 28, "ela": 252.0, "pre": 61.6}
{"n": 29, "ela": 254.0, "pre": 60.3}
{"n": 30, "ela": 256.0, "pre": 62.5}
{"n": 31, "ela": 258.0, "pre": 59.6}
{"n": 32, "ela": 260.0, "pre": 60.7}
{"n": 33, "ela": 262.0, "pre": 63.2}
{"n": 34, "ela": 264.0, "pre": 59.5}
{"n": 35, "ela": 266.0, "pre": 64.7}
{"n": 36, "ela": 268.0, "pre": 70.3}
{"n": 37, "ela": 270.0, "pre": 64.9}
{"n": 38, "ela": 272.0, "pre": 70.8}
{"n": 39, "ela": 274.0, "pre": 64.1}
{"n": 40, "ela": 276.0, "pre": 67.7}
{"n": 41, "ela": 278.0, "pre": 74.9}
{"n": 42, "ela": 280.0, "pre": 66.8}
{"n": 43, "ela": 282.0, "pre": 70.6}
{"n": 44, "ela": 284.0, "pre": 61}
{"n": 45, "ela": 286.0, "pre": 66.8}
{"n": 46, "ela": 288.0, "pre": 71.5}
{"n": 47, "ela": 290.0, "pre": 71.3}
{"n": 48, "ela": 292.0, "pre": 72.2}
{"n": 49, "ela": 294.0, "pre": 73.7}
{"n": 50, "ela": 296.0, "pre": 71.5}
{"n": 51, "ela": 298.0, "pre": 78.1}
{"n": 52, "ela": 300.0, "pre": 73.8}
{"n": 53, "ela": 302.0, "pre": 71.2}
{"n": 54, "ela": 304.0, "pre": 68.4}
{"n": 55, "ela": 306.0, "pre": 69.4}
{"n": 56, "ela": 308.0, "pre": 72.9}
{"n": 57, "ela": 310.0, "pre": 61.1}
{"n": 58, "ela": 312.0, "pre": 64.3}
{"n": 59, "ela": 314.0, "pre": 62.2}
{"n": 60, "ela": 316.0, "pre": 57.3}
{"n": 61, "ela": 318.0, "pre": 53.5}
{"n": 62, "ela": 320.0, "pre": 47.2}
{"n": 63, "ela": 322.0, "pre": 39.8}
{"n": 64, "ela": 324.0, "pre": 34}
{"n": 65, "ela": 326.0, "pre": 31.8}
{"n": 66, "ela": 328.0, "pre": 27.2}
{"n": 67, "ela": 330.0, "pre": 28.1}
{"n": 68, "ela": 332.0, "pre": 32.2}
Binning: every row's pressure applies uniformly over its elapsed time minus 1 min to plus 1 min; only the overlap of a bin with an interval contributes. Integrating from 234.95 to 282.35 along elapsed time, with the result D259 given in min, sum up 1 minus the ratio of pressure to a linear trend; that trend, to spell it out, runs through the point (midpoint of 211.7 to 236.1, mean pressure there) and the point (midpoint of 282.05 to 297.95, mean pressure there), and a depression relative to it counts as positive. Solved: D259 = -2.3 min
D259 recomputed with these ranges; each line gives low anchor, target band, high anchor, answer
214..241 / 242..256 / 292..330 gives -3.1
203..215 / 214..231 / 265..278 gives 3.7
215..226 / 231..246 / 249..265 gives 2.7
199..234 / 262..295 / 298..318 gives -3.6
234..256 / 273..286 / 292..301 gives 0.0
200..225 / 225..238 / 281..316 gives 5.0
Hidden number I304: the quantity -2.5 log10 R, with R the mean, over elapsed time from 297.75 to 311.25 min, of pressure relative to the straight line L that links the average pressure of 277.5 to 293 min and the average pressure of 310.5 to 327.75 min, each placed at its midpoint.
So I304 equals -0.22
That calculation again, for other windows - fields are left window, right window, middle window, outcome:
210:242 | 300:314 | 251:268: -0.121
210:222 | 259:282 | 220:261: 0.208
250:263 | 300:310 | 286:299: -0.077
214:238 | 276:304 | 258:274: -0.066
